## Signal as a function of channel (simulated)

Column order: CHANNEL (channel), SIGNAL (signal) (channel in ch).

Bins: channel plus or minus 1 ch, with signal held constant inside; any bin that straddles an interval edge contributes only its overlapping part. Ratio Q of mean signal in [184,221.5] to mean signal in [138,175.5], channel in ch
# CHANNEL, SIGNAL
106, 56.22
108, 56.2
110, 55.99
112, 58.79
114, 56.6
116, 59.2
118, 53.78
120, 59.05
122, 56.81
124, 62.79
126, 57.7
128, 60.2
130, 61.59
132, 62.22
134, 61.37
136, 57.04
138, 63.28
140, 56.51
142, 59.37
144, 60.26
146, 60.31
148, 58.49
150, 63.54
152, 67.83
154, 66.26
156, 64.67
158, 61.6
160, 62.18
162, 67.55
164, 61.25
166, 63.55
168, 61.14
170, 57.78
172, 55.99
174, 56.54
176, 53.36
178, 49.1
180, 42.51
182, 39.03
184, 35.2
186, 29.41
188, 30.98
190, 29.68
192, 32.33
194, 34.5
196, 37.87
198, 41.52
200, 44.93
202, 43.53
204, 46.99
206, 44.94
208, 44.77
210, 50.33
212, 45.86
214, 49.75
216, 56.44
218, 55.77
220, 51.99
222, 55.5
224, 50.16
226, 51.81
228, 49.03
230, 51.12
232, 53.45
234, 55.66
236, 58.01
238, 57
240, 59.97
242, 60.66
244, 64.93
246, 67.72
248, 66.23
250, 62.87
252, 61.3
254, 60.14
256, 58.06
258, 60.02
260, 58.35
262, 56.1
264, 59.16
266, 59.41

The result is 0.70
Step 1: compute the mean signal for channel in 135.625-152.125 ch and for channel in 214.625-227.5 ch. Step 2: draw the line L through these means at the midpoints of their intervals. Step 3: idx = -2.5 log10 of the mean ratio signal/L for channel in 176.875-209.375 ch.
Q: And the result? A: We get 0.38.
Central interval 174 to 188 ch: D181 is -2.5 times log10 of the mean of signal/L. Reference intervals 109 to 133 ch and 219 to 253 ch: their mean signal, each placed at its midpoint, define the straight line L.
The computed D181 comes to 0.358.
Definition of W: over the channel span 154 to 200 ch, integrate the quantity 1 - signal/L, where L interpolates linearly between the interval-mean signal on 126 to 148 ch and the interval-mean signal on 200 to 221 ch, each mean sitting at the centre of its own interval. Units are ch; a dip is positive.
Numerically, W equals 4.7 ch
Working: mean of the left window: 60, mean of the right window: 48.8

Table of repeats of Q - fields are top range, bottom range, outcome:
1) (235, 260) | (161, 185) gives 1.14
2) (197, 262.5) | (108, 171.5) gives 0.90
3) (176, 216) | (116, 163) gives 0.68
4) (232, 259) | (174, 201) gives 1.55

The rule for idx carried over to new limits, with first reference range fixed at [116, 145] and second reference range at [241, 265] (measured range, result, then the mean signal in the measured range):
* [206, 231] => 0.19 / 50.8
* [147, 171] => -0.06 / 63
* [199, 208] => 0.32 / 45.1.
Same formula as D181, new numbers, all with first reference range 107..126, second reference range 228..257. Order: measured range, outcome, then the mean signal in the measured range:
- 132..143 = -0.03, 59.8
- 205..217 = 0.21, 48.7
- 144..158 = -0.09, 63.1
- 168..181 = 0.10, 53.2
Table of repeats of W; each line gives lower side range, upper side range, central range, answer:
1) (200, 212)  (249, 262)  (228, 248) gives -1.3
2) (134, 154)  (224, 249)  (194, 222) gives 5.5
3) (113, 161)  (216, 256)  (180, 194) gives 6.0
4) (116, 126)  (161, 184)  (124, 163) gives -3.6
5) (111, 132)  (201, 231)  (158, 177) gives -1.9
